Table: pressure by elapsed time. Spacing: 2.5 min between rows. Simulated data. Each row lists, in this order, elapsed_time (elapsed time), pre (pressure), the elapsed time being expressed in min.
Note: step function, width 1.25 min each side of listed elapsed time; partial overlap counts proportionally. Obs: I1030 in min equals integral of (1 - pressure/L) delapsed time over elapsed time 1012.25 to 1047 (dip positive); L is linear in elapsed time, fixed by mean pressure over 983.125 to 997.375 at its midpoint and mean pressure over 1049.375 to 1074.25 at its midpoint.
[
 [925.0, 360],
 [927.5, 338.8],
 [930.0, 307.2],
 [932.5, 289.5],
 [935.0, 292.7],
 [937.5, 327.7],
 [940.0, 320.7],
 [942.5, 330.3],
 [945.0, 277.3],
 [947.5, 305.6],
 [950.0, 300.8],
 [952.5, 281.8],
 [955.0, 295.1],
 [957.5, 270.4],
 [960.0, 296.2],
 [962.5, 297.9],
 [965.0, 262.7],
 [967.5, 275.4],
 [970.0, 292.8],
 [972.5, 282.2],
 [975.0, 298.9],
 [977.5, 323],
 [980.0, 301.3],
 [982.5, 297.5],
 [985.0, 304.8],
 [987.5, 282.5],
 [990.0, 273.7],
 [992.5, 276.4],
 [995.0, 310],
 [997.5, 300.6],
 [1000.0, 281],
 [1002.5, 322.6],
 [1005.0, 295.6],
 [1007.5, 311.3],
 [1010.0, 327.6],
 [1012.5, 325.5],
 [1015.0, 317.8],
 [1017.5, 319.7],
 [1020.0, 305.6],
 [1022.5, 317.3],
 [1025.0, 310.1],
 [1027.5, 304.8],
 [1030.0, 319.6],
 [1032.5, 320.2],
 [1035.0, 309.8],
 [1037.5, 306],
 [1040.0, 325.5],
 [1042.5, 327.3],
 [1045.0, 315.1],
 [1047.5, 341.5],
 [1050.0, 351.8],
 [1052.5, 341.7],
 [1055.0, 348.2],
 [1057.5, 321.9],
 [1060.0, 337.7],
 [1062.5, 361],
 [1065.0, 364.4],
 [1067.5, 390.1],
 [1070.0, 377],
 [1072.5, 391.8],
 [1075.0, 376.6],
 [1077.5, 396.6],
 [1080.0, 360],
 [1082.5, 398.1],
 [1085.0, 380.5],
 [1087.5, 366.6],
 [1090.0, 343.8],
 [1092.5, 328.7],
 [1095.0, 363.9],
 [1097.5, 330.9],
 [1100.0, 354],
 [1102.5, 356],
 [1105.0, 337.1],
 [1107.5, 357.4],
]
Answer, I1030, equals 1.2 min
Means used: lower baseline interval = 291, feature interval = 316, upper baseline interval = 359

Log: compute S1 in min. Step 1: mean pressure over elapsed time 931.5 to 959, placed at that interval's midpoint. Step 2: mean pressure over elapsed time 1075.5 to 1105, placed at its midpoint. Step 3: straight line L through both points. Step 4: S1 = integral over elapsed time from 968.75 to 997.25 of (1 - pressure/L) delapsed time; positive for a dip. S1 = 1.8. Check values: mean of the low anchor 299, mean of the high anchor 361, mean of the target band 295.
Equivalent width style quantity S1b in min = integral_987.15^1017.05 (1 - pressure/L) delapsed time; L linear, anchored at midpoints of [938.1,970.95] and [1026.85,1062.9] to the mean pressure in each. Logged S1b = 0.9 min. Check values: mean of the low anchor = 294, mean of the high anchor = 328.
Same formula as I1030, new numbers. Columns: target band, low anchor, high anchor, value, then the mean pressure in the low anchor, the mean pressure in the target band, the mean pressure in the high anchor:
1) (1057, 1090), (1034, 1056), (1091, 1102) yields -3.2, 330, 371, 345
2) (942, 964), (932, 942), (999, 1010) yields 1.1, 311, 293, 306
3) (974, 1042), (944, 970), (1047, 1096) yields 2.8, 287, 307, 362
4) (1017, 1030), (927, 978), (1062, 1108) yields 0.9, 297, 312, 365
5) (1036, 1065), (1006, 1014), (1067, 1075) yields 2.2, 321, 335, 384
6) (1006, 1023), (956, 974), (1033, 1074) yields 0.0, 283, 318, 344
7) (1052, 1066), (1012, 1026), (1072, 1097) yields 0.1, 316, 346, 369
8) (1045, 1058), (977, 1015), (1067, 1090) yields 0.5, 302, 340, 380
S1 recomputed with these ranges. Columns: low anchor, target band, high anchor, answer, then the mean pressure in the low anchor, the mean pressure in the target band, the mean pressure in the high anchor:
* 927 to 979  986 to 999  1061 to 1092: 1.4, 298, 289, 374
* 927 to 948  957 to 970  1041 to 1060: 1.4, 309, 282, 335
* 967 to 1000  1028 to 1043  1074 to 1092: 0.8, 294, 317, 373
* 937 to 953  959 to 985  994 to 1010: 1.1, 306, 293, 305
